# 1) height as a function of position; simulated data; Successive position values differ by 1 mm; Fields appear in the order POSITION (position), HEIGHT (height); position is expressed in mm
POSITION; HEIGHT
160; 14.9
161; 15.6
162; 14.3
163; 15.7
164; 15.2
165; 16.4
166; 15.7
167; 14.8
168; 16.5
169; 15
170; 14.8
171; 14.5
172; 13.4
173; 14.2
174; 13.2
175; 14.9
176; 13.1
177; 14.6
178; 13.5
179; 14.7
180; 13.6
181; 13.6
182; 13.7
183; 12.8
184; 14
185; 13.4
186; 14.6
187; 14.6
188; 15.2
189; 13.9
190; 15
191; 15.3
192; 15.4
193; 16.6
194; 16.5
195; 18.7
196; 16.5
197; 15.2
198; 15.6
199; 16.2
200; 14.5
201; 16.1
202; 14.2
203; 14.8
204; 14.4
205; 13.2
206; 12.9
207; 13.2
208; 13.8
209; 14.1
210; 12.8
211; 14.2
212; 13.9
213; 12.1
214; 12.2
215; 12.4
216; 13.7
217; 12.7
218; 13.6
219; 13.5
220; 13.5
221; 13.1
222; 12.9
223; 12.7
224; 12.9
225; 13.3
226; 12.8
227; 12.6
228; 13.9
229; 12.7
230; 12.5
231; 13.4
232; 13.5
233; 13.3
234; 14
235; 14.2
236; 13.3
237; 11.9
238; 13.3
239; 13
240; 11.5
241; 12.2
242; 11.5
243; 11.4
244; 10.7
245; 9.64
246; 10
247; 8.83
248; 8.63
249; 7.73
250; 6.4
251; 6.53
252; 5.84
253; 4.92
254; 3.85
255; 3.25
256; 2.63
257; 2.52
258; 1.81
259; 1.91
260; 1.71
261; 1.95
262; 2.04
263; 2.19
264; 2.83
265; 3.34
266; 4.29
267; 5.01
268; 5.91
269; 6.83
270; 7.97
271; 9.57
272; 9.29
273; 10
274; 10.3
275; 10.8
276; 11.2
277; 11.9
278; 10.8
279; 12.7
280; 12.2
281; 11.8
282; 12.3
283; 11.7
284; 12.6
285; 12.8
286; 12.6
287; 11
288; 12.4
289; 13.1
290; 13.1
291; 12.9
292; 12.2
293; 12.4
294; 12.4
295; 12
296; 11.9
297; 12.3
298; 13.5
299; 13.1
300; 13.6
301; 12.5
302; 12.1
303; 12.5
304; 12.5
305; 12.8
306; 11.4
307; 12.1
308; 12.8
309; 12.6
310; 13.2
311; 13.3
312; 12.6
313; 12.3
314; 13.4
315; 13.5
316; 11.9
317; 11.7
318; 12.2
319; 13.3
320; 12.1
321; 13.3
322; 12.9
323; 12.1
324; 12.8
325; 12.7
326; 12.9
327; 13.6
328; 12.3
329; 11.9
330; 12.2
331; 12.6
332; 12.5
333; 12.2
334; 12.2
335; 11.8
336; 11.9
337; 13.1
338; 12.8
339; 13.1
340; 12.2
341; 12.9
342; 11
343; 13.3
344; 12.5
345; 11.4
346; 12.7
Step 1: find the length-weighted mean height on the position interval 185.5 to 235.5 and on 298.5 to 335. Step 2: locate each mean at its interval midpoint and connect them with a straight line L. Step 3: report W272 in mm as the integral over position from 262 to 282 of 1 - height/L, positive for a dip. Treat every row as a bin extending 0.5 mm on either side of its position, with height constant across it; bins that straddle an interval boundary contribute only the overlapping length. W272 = 7.4 mm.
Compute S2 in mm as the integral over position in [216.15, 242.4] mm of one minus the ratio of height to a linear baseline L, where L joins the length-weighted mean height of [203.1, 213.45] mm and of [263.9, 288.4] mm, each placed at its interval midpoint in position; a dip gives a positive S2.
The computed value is -1.4 mm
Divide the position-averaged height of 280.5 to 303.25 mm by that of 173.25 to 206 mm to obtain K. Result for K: 0.85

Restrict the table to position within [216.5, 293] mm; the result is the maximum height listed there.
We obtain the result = 14.2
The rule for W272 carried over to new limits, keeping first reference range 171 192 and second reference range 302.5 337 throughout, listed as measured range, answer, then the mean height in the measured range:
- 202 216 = 0.4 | 13.4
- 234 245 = 1.0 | 12.3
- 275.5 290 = 0.9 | 12.1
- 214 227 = 0.6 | 13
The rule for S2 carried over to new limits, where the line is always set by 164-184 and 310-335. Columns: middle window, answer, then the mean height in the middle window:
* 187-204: -1.71 mm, 15.5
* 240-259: 9.00 mm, 7.11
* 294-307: 0.37 mm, 12.5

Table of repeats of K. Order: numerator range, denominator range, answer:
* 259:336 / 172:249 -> 0.82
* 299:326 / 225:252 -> 1.10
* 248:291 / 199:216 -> 0.57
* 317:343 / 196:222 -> 0.90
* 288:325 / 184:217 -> 0.87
